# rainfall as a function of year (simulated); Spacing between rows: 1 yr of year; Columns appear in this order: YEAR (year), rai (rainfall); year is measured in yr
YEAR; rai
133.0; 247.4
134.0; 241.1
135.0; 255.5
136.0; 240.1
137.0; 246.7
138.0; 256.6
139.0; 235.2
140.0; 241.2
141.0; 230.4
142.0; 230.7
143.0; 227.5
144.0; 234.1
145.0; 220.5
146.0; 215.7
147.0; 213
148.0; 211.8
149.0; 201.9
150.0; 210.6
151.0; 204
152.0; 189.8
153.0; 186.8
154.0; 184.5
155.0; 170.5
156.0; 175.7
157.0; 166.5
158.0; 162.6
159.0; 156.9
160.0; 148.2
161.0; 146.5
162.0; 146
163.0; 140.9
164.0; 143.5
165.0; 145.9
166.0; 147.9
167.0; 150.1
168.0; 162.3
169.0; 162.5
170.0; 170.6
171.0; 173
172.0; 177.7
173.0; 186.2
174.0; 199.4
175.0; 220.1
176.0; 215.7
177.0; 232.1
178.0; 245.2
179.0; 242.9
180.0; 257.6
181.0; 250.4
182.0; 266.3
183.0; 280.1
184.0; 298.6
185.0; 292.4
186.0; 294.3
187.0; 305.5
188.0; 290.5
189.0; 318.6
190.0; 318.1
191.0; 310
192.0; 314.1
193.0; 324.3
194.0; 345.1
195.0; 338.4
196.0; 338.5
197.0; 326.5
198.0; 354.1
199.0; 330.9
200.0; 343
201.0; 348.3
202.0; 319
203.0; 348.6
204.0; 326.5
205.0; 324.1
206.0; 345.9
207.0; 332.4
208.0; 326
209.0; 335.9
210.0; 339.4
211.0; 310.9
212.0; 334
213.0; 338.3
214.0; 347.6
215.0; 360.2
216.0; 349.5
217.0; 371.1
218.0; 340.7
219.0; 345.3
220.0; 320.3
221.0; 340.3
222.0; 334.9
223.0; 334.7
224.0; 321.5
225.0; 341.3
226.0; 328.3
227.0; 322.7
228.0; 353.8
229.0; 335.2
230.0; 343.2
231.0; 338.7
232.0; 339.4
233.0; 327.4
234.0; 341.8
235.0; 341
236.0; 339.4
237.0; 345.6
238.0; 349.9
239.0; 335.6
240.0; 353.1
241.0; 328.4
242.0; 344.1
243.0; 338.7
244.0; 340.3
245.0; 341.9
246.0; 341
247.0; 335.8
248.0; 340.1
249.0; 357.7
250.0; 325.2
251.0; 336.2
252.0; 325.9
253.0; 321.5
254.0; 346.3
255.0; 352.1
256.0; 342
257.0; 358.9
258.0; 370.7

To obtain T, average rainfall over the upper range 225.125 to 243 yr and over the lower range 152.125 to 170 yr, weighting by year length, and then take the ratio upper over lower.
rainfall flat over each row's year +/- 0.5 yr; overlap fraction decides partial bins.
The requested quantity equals 2.13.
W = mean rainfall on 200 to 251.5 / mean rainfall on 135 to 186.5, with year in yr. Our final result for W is 1.64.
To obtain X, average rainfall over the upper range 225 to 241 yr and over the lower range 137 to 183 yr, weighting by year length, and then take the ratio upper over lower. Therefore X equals 1.71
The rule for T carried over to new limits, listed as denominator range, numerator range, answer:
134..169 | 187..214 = 1.70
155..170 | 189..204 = 2.14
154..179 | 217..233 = 1.93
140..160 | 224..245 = 1.70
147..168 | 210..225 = 1.99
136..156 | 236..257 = 1.58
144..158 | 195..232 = 1.72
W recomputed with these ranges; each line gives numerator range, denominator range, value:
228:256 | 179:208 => 1.08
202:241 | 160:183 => 1.77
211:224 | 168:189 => 1.43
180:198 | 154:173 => 1.92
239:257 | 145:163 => 1.87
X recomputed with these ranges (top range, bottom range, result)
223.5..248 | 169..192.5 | 1.34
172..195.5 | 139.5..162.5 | 1.41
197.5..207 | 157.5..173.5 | 2.14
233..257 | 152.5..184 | 1.80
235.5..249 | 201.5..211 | 1.03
